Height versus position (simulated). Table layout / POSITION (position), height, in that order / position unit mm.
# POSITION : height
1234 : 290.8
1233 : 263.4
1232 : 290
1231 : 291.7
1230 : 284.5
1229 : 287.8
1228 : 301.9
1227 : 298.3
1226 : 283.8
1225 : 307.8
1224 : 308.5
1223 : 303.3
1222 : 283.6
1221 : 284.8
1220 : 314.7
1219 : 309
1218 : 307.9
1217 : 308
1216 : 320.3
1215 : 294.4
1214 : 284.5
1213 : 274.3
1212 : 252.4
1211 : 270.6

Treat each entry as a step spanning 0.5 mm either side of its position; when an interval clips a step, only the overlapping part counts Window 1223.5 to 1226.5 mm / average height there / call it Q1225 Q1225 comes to 300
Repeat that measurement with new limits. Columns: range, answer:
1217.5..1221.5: 304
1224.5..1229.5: 296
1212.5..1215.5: 284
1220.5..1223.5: 291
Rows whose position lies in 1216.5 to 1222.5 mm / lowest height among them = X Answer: 283.6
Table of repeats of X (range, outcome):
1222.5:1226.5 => 283.8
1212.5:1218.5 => 274.3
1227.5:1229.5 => 287.8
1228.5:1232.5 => 284.5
